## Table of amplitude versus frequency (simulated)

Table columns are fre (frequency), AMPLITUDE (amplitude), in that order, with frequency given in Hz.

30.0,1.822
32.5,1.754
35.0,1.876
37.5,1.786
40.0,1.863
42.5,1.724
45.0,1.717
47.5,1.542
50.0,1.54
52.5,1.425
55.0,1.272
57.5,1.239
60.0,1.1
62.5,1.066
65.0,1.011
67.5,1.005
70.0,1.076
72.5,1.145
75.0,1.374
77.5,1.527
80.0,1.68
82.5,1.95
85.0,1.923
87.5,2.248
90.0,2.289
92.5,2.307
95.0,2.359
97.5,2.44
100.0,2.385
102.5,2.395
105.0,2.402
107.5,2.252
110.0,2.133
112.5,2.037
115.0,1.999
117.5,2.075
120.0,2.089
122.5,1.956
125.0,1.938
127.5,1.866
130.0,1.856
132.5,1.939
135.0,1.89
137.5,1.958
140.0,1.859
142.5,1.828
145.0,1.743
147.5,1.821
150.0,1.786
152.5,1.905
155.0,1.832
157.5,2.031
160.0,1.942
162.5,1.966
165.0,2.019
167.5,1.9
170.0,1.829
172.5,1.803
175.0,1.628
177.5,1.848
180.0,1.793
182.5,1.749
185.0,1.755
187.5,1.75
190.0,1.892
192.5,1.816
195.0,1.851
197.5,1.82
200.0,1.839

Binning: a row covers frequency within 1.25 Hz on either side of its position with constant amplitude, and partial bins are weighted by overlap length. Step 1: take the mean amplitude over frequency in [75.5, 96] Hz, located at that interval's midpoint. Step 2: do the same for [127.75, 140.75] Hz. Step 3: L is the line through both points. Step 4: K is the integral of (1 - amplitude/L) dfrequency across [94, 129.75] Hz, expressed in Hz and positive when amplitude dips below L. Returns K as -3.8 Hz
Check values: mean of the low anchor 2.01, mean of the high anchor 1.9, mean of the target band 2.16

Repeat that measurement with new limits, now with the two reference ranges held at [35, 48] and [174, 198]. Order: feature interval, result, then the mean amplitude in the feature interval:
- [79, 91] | -1.74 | 2.02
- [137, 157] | -0.72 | 1.84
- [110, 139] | -3.21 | 1.97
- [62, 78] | 5.45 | 1.16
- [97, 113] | -4.78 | 2.3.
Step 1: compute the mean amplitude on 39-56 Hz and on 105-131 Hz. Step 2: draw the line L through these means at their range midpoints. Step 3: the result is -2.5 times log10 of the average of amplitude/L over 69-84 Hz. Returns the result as 0.20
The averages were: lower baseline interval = 1.58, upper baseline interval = 2.04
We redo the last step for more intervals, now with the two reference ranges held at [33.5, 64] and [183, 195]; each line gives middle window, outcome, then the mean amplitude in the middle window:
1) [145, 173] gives -0.09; 1.89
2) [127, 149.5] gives -0.10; 1.86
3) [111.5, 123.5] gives -0.22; 2.03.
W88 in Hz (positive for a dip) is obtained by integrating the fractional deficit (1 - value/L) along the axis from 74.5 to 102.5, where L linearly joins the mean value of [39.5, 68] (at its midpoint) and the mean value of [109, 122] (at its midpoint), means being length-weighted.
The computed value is -4.89 Hz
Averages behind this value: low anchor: 1.37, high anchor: 2.06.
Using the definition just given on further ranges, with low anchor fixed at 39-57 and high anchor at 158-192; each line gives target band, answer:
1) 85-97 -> -4.4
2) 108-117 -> -2.0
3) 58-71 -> 4.4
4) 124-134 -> -0.9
